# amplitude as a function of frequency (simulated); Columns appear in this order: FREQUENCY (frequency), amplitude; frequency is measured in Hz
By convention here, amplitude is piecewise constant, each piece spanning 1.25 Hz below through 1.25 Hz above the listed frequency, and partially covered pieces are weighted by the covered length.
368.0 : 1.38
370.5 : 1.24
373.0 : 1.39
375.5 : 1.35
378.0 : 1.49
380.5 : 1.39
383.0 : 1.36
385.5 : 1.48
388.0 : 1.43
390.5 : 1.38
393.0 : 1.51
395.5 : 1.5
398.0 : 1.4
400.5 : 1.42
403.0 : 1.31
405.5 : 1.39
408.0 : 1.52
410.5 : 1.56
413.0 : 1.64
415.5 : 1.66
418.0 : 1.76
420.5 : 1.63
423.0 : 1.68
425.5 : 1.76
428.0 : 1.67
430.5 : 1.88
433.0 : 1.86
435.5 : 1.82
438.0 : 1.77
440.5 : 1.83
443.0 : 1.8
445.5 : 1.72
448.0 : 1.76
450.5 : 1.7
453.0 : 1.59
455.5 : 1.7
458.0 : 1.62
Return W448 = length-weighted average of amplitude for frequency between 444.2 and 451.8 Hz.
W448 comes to 1.73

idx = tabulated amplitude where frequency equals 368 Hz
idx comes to 1.38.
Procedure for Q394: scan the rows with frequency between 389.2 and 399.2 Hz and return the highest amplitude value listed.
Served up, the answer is 1.51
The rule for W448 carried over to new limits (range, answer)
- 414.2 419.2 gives 1.71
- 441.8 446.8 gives 1.76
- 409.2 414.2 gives 1.6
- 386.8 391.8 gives 1.41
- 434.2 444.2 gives 1.81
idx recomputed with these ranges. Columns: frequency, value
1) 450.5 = 1.7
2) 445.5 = 1.72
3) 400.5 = 1.42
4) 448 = 1.76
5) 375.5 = 1.35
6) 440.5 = 1.83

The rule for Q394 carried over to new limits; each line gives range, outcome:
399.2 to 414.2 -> 1.64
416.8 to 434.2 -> 1.88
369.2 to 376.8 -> 1.39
